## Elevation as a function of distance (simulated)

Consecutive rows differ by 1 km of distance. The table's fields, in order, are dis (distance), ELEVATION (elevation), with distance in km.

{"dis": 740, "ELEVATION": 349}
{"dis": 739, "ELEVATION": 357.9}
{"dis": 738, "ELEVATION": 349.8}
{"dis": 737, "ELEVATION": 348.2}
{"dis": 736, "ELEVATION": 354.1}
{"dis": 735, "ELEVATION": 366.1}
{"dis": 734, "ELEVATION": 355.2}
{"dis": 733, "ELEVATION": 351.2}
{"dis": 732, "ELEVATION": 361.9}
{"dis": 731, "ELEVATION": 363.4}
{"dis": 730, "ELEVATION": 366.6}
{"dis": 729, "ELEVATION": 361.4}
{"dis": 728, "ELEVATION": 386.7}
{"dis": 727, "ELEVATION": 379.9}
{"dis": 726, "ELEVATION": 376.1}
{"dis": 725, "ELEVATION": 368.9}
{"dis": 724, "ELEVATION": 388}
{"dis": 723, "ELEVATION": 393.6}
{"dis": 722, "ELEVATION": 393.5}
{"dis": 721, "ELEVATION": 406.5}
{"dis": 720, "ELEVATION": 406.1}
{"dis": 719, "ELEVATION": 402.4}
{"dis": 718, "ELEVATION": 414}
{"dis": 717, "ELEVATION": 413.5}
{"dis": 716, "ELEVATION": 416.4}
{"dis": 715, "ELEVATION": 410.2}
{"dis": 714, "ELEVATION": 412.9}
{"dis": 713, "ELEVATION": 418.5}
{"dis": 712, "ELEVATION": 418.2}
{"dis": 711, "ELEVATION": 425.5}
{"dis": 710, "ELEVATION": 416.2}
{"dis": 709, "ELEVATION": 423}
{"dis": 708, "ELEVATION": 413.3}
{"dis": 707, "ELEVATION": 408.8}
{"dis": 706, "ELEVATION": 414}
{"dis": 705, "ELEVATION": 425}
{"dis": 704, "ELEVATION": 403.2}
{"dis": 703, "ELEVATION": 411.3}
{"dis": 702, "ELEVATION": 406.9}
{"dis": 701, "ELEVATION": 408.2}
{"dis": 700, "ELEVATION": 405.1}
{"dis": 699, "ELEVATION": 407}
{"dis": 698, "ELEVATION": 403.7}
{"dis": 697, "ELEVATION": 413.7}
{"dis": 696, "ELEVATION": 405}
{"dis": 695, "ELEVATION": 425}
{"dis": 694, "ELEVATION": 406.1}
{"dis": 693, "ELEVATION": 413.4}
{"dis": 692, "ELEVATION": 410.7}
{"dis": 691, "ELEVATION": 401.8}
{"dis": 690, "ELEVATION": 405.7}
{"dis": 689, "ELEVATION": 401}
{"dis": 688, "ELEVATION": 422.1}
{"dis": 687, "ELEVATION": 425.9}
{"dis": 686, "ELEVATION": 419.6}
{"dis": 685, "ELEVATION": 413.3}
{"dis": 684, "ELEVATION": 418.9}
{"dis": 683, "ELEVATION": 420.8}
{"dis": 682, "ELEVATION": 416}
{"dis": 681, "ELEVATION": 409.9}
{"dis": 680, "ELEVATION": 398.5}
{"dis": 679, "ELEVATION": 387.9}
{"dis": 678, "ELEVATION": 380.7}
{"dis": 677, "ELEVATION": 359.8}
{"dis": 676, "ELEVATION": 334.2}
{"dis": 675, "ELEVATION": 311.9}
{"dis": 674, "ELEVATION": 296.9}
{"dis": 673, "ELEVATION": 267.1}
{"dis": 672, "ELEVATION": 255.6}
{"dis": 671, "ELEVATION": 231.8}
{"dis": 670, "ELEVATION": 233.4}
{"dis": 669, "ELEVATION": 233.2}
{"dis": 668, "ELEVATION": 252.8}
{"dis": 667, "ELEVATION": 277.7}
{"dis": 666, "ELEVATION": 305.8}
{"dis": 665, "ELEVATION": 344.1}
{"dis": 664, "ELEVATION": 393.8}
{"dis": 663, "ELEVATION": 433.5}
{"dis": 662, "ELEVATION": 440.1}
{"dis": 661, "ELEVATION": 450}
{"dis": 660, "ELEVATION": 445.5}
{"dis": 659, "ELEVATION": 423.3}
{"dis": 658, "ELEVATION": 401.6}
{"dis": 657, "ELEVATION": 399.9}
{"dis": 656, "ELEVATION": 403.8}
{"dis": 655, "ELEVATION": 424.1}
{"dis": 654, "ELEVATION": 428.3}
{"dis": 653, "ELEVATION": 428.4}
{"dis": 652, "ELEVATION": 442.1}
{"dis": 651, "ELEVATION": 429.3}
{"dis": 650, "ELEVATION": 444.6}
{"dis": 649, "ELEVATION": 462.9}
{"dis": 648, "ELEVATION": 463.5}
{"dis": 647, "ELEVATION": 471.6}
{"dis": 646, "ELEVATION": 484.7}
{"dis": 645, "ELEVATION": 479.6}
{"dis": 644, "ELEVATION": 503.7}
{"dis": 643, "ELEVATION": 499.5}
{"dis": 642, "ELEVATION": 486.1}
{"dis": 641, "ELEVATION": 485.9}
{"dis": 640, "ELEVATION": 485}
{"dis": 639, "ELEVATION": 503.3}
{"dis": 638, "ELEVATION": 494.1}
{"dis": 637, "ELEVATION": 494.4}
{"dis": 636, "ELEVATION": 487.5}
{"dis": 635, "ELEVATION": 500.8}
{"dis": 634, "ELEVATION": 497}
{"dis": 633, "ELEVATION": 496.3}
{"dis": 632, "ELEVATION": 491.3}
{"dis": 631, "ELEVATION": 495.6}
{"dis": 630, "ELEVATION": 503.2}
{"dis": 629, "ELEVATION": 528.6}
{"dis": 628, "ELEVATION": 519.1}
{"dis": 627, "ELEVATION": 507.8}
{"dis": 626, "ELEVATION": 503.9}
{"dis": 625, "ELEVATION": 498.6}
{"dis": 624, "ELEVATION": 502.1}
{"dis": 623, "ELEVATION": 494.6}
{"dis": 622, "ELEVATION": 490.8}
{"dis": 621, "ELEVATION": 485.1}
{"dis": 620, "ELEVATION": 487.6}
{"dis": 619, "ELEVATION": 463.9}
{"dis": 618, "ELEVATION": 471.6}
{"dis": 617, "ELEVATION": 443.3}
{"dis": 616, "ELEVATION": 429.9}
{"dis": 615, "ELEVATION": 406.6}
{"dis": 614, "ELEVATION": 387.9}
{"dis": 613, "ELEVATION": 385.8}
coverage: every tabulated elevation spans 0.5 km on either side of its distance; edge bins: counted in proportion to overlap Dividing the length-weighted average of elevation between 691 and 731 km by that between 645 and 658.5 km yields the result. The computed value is 0.92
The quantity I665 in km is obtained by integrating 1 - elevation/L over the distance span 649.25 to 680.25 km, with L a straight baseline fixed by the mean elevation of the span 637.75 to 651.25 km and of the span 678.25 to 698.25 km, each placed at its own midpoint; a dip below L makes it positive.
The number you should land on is 5.9 km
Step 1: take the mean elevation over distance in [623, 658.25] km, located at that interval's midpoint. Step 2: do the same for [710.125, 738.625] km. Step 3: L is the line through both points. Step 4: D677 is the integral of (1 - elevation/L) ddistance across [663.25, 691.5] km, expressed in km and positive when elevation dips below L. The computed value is 5.5 km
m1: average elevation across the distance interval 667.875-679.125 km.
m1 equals 294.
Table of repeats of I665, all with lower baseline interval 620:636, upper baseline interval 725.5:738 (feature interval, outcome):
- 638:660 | 0.81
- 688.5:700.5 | 0.13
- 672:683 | 2.02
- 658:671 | 2.96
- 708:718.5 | -0.78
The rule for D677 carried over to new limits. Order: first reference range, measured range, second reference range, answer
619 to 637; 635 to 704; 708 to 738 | 6.9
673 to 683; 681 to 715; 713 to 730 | -3.1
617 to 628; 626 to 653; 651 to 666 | -1.9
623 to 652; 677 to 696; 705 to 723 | 1.4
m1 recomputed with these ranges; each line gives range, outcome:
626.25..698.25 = 417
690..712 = 412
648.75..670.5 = 385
